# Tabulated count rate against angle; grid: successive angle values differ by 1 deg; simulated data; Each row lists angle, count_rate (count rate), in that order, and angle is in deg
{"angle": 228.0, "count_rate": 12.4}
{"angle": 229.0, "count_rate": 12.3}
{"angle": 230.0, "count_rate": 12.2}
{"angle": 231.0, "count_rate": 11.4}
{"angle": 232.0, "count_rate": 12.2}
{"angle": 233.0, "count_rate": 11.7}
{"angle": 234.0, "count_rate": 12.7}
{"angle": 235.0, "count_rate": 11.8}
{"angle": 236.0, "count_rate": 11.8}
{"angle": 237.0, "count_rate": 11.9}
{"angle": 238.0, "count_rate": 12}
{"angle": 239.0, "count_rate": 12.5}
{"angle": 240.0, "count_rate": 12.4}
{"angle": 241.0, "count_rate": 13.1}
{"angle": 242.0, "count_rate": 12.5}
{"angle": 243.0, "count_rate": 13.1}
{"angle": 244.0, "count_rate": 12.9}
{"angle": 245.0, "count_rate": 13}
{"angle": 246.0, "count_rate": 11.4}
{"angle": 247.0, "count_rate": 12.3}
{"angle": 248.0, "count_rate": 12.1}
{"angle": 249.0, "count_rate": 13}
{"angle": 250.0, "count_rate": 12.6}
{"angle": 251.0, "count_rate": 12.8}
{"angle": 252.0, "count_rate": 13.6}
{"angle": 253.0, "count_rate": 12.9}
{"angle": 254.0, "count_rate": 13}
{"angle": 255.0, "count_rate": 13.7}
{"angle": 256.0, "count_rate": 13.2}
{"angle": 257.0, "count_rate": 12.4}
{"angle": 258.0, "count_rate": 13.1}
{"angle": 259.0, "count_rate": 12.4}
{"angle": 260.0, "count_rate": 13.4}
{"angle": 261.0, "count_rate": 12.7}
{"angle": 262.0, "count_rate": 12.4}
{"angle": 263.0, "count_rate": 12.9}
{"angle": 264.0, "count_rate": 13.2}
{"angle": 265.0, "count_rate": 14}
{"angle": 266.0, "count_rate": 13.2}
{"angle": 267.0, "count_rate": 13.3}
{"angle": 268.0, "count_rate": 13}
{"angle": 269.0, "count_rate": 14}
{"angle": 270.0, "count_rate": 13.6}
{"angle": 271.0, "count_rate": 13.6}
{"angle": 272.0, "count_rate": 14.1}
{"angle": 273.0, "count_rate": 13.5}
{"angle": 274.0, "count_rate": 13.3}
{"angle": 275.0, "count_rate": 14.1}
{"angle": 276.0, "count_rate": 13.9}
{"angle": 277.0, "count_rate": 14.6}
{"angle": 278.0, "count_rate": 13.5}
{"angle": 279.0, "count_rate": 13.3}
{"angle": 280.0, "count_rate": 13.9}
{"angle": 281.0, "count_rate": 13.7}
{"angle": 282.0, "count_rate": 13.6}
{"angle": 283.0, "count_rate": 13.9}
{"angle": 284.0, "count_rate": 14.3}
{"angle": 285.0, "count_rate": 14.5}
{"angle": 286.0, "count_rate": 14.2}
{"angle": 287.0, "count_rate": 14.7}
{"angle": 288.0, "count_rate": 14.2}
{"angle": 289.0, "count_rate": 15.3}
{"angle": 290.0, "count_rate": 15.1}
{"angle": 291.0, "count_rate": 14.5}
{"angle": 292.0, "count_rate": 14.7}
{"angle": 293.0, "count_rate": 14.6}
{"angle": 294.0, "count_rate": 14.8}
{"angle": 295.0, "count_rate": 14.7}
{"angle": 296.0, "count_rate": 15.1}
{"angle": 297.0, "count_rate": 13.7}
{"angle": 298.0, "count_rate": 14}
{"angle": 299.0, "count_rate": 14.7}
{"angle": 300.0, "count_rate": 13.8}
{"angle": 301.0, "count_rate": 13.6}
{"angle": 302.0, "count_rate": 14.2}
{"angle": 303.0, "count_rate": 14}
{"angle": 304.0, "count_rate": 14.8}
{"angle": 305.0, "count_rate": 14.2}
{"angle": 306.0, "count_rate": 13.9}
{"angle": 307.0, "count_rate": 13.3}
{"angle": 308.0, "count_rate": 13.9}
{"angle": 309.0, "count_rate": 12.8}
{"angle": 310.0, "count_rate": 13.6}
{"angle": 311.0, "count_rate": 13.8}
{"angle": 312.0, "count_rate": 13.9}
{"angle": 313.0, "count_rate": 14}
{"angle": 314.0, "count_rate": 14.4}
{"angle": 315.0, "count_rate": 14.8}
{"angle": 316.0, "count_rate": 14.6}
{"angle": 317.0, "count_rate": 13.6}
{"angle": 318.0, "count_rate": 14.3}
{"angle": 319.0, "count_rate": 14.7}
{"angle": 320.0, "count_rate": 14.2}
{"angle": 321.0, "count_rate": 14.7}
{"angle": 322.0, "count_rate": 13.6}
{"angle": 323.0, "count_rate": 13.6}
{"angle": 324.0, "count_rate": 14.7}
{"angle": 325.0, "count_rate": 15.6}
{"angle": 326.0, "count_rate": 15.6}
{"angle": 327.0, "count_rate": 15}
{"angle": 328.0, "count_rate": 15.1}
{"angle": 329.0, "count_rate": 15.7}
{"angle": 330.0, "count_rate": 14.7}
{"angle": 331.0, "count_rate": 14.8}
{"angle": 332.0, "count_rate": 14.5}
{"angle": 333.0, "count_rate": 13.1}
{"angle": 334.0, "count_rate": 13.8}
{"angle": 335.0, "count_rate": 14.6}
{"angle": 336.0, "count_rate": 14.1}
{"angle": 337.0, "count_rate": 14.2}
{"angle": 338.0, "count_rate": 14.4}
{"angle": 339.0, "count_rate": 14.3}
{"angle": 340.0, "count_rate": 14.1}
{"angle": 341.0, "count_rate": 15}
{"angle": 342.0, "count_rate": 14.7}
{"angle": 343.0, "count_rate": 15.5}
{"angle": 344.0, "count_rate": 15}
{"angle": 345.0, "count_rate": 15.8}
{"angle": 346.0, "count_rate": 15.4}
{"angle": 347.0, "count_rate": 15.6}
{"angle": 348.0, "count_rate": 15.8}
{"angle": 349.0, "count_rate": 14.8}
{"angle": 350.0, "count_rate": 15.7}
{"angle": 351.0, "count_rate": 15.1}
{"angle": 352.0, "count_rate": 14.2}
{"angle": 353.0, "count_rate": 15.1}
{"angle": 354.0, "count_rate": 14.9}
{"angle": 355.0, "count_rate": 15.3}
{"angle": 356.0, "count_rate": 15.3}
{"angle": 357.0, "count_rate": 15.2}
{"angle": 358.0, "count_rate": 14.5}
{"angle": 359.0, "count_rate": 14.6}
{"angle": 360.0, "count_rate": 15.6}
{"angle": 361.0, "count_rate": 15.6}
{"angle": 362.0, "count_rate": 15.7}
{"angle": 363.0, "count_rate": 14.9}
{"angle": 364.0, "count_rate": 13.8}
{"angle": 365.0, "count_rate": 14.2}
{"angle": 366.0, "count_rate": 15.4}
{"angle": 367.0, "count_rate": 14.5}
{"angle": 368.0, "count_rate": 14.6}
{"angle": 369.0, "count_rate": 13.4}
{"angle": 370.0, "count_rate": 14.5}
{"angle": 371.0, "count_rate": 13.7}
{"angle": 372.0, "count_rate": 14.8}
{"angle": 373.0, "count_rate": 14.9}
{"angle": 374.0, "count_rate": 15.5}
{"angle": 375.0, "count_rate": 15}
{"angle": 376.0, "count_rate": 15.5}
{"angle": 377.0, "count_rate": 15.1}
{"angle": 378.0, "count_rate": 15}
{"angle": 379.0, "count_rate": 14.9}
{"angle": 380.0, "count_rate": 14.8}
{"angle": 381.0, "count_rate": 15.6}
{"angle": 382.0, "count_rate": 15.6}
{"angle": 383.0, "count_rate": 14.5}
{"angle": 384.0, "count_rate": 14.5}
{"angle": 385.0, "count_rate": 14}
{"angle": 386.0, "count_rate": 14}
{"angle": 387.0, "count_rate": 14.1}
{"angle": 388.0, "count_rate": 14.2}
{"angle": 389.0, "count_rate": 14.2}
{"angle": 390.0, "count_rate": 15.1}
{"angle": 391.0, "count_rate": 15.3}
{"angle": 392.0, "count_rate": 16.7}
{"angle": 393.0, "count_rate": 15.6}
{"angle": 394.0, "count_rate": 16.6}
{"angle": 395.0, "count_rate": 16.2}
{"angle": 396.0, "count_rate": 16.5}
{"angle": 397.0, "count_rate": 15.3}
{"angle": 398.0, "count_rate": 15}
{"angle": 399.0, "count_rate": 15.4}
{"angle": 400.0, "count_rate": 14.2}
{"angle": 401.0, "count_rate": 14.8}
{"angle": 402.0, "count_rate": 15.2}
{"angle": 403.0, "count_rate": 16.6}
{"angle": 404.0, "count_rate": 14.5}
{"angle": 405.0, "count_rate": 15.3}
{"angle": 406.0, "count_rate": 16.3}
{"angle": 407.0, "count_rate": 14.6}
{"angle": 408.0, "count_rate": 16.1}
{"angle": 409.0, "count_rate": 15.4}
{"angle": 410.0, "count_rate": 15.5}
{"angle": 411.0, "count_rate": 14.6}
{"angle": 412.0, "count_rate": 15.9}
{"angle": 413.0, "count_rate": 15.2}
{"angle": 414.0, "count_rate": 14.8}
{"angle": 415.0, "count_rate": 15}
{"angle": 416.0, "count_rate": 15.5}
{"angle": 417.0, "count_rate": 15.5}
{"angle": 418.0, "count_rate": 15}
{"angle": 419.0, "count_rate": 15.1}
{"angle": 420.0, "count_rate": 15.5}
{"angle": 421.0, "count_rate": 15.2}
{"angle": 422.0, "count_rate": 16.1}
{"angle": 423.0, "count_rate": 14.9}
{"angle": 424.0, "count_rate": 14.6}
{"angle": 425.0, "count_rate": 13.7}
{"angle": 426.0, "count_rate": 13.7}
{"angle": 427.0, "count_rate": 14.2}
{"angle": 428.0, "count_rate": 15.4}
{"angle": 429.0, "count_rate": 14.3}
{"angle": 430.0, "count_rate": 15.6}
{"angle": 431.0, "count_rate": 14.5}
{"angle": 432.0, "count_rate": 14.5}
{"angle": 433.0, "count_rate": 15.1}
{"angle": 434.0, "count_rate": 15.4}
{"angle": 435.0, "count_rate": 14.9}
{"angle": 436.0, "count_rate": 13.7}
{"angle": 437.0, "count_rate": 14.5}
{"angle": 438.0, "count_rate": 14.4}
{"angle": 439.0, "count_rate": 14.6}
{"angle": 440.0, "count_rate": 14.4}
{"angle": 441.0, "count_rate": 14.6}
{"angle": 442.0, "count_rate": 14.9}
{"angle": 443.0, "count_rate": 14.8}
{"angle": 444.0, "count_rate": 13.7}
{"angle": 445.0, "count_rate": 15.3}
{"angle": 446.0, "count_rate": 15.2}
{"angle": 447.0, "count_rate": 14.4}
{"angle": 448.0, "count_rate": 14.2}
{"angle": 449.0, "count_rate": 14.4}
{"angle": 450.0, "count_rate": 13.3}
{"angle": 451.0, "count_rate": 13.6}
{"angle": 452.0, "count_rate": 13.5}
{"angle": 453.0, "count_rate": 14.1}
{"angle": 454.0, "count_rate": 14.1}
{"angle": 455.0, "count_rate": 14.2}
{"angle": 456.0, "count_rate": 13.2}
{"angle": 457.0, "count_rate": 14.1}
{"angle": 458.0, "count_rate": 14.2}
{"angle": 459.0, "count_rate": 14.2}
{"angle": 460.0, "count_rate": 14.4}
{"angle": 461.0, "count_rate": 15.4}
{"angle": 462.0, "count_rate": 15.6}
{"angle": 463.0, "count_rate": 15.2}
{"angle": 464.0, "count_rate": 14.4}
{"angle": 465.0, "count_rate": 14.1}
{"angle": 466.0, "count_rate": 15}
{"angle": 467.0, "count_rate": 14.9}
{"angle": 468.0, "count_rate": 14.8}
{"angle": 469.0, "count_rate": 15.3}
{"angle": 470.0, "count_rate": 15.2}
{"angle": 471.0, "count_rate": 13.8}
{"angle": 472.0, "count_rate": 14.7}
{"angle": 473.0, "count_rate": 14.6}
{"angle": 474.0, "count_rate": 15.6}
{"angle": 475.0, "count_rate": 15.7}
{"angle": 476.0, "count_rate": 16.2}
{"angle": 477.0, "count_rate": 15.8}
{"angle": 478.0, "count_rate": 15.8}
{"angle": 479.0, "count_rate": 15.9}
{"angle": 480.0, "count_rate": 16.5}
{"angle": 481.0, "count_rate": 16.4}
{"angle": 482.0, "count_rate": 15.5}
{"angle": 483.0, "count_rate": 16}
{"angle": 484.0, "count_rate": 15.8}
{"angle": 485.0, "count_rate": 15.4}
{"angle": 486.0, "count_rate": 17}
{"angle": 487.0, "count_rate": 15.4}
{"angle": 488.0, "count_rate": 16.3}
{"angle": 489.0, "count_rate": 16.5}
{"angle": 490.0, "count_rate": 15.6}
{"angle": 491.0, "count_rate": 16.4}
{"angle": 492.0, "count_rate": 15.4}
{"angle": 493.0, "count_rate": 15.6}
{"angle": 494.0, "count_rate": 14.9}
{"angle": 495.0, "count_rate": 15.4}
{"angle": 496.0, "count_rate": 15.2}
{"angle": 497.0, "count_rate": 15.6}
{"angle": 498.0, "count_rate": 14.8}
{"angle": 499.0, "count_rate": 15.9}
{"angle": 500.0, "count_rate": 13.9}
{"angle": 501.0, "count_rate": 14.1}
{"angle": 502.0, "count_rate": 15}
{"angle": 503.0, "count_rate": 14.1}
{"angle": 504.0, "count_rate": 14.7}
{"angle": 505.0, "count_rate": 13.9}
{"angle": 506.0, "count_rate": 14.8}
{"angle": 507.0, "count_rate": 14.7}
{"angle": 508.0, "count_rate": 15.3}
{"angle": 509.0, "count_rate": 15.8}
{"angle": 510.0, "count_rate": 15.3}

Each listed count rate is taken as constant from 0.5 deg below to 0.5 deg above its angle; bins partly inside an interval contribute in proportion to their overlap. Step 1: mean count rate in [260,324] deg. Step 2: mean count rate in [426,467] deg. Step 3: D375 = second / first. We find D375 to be 1.04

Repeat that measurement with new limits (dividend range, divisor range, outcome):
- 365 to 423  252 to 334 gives 1.08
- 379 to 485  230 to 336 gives 1.09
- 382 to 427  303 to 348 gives 1.05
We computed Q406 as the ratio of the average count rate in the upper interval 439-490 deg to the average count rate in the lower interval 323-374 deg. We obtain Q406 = 1.01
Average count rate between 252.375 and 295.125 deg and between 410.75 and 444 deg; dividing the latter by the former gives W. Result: 1.1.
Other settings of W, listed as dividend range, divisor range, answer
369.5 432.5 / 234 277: 1.16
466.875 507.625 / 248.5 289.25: 1.14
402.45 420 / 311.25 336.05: 1.06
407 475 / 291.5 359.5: 1.01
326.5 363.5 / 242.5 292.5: 1.11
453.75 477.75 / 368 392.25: 1.00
